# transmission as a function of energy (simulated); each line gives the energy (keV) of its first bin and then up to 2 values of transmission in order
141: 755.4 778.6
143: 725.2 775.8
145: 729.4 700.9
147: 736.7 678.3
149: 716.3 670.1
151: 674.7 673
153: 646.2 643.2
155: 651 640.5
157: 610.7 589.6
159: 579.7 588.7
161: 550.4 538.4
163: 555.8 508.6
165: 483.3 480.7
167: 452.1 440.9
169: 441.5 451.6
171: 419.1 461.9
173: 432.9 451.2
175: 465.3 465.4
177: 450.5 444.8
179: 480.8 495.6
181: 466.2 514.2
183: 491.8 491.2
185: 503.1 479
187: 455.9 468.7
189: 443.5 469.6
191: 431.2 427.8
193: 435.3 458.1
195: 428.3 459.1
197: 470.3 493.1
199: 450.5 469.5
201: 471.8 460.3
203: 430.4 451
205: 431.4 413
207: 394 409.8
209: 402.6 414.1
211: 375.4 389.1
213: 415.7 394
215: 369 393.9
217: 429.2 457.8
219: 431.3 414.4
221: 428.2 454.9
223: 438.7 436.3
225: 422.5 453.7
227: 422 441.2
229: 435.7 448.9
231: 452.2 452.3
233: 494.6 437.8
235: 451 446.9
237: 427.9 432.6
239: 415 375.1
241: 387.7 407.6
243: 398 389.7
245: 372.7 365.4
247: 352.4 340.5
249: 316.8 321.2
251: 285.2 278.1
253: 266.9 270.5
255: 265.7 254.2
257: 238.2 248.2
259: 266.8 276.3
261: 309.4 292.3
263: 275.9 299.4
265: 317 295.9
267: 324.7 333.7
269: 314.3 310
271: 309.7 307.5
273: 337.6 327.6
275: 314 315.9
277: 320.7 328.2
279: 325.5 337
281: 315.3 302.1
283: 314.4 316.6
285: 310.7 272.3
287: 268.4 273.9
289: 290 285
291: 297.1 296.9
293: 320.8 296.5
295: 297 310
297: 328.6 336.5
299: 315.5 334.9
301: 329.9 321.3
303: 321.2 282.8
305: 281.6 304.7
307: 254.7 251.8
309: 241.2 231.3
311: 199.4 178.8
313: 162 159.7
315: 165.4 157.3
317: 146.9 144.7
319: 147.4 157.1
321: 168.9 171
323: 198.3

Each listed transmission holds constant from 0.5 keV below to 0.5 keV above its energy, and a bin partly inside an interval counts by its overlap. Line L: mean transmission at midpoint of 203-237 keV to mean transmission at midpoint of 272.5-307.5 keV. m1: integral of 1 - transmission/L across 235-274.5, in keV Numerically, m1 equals 4.3 keV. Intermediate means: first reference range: 427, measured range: 329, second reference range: 308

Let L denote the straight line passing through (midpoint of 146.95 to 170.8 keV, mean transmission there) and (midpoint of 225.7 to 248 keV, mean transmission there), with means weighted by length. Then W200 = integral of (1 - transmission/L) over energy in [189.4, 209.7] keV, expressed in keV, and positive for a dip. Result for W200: 2.2 keV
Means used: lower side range 578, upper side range 419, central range 443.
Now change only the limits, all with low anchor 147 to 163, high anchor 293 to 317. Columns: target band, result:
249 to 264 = 4.10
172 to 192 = 3.44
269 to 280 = 0.55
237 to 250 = 1.10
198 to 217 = 3.09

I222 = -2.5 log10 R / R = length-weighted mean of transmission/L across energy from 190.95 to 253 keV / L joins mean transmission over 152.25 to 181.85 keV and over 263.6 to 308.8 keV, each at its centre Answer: 0.01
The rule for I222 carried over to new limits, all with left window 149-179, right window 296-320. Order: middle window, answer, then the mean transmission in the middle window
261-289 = 0.00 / 309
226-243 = -0.11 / 433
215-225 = -0.02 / 428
